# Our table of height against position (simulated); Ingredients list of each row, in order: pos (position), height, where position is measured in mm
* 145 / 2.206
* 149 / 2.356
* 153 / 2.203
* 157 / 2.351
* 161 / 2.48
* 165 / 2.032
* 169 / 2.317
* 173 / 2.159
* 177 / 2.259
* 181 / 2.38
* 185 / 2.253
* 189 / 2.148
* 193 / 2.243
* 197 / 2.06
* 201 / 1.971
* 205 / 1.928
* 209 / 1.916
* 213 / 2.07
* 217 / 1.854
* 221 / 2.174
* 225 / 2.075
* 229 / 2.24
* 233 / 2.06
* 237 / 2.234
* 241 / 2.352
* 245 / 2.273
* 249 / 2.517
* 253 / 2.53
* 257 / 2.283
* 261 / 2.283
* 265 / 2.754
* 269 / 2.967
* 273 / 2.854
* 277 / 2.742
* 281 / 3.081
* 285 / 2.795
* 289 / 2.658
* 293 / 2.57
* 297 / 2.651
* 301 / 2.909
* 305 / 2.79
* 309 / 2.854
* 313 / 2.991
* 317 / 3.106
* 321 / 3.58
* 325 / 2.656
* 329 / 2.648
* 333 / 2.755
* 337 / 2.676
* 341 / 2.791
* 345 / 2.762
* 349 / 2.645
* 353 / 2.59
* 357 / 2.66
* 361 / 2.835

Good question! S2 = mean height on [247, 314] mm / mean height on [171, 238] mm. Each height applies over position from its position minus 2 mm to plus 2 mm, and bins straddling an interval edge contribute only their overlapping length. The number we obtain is 1.28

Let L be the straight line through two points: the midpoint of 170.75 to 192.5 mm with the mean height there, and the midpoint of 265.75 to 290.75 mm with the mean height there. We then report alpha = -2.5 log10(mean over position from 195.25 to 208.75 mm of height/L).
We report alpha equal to 0.20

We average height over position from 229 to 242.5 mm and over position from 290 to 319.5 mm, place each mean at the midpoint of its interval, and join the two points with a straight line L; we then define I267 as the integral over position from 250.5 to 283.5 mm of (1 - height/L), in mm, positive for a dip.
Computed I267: -2.4 mm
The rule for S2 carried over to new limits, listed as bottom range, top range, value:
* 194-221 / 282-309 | 1.38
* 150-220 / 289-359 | 1.30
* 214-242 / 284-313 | 1.30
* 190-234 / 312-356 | 1.38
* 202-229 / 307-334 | 1.46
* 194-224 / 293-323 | 1.47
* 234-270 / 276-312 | 1.14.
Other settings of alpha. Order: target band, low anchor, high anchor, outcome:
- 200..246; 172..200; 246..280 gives 0.15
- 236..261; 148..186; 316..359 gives 0.07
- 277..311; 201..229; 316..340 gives -0.06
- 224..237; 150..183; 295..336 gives 0.18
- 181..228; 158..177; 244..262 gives 0.11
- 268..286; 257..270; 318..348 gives -0.10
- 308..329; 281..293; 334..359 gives -0.11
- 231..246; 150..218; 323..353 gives 0.06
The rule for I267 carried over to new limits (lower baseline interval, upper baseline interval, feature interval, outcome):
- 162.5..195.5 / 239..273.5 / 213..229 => 2.2 mm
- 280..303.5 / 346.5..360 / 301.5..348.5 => -2.8 mm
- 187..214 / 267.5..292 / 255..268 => 0.9 mm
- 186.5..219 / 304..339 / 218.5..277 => -1.1 mm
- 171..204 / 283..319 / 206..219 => 2.1 mm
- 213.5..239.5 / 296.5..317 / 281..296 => -0.1 mm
